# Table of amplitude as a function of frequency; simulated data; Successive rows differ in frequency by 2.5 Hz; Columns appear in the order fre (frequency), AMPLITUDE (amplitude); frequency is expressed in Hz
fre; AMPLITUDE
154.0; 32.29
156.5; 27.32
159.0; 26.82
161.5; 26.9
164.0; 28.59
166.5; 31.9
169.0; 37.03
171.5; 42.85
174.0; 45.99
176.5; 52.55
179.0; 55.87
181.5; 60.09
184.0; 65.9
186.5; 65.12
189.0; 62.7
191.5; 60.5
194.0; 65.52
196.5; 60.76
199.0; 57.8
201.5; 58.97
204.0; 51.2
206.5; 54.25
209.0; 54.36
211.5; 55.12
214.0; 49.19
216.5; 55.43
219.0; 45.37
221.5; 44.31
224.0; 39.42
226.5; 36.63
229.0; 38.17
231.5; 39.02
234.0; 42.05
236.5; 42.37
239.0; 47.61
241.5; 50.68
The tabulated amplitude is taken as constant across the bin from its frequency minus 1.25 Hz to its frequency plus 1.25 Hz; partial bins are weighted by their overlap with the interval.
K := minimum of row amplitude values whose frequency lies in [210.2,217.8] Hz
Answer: 49.19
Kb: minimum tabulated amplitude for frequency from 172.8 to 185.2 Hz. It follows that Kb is 45.99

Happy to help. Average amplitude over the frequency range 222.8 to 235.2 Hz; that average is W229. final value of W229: 39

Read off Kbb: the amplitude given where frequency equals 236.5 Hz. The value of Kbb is 42.37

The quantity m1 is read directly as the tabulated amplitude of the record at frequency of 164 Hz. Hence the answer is 28.59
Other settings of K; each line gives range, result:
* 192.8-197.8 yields 60.76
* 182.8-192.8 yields 60.5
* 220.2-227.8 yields 36.63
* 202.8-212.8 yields 51.2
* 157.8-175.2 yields 26.82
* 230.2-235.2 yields 39.02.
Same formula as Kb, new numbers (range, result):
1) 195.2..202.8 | 57.8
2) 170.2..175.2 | 42.85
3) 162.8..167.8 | 28.59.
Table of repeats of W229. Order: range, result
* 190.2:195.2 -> 63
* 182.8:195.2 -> 63.9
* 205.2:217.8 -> 53.6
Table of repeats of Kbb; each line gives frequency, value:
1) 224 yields 39.42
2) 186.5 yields 65.12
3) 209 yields 54.36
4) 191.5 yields 60.5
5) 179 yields 55.87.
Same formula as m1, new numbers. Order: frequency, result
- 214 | 49.19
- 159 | 26.82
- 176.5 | 52.55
